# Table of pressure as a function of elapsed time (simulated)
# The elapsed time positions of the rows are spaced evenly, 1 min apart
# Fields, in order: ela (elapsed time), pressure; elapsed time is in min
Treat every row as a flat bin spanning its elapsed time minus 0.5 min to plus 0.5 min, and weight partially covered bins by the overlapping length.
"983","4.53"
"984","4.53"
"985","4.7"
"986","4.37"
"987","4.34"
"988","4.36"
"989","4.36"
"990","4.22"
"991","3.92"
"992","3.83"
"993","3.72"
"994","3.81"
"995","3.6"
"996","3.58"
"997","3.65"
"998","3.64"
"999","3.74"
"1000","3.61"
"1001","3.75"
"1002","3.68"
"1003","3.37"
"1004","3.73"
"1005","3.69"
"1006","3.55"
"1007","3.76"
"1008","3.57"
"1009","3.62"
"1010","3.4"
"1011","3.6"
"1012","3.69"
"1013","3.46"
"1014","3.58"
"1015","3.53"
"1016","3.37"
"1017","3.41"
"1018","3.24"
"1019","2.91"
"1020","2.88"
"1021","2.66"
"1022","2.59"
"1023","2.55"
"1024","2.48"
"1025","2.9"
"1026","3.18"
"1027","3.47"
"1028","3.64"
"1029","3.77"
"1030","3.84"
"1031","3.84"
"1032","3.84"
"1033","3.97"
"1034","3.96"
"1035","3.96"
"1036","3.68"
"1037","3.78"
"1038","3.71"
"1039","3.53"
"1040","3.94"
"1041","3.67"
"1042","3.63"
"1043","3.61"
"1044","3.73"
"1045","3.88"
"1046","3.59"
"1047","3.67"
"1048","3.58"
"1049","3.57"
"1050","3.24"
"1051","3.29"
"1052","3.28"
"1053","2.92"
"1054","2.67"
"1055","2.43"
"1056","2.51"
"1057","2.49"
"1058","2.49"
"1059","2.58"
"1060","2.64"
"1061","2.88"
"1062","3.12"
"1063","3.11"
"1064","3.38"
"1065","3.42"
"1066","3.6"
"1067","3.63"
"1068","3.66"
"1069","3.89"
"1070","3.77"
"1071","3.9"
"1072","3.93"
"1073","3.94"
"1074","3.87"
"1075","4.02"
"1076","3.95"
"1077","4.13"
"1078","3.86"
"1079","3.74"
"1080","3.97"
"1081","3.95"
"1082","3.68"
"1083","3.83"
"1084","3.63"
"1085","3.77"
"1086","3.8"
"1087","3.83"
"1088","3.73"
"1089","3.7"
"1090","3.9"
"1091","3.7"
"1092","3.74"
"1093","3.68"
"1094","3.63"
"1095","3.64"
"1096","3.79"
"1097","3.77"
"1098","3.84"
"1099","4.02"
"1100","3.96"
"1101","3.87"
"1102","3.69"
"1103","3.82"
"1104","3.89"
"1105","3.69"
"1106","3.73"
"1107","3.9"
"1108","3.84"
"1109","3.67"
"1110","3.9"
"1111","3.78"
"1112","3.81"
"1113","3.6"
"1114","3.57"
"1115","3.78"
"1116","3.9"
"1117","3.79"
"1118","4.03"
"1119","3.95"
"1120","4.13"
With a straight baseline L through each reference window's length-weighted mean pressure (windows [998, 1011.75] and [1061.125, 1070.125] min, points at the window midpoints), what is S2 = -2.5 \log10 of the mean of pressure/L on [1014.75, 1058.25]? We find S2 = 0.064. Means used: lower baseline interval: 3.62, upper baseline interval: 3.47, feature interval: 3.34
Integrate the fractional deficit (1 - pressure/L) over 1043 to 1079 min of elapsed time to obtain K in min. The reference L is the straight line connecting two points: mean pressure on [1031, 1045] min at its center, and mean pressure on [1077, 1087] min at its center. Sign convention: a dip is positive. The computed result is 3.8 min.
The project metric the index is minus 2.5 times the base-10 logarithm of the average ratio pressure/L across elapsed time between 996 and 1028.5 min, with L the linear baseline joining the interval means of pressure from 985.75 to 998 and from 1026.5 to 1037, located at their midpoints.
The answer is 0.15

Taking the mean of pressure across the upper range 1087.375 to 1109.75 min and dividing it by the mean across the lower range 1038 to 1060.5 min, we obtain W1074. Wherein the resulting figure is 1.2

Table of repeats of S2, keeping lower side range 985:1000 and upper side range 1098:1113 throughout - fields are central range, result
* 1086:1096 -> 0.029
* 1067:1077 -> -0.006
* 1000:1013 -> 0.094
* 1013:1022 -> 0.229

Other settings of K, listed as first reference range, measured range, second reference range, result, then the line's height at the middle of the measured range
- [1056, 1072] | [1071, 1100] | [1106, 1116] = -2.9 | 3.48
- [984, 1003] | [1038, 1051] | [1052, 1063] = -2.9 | 2.97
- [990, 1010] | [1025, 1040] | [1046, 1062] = -2.1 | 3.26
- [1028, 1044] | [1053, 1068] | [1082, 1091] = 3.3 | 3.77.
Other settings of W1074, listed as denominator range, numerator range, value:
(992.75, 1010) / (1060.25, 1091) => 1.02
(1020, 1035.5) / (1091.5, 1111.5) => 1.13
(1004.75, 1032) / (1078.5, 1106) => 1.13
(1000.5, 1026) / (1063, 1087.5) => 1.14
